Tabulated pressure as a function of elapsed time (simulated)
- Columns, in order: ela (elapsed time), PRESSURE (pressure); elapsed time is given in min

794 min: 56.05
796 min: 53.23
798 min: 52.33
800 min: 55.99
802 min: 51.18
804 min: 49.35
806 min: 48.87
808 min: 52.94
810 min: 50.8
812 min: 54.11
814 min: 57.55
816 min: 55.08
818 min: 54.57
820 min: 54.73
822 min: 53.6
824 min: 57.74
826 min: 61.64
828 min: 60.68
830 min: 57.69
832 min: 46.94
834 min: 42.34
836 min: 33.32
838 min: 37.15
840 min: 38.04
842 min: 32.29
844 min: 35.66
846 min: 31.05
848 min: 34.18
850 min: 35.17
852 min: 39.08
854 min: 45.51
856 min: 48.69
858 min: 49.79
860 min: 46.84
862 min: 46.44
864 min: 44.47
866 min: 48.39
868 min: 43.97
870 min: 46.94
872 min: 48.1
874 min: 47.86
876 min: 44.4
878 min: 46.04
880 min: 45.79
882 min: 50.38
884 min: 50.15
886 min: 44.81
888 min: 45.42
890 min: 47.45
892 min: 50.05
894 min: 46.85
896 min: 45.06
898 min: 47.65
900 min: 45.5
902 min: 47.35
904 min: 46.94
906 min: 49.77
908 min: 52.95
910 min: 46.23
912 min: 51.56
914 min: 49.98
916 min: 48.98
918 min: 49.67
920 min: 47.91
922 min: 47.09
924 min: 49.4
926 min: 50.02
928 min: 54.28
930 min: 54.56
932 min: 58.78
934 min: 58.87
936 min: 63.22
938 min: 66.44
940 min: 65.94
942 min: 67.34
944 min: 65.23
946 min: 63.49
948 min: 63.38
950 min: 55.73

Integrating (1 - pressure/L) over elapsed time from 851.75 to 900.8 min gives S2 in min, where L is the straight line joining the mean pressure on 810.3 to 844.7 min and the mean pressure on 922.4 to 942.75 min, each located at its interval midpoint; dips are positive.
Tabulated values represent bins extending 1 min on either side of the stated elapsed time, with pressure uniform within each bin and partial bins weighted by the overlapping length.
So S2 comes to 6.1 min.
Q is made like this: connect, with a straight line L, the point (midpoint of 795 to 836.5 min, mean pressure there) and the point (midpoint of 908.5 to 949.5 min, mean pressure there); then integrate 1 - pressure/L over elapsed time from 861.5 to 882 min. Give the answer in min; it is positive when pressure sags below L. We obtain 3.0 min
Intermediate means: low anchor 52.8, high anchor 56.1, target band 46.4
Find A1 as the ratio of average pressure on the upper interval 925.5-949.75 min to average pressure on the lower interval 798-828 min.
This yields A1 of 1.12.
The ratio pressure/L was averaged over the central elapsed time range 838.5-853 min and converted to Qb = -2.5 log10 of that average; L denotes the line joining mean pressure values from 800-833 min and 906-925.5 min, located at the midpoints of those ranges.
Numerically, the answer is 0.44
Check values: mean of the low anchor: 54.3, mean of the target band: 35.1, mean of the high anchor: 49.3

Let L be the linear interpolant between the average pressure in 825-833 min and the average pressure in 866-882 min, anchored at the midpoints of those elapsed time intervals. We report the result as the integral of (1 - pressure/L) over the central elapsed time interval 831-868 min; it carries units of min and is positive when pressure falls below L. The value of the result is 7.8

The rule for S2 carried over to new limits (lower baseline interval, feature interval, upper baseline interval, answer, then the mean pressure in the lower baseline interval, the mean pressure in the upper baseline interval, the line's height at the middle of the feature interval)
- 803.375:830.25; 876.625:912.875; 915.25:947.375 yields 5.6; 55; 57.1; 56.4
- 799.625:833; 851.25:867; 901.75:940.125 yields 2.2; 54.3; 52.8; 53.7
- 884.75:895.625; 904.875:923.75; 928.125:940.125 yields 1.7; 46.9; 60.5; 54.3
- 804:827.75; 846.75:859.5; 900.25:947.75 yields 2.9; 54.7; 54.6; 54.6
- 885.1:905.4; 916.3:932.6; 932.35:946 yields 2.0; 46.8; 64.2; 58.3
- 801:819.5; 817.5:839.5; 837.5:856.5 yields -2.5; 52.8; 37.4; 45.1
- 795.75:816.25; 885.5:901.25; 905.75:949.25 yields 2.4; 52.8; 55.8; 54.9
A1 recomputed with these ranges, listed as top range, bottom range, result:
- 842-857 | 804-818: 0.72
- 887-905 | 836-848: 1.35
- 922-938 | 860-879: 1.20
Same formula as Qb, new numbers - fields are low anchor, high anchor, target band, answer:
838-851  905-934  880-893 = -0.10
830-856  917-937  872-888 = -0.04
